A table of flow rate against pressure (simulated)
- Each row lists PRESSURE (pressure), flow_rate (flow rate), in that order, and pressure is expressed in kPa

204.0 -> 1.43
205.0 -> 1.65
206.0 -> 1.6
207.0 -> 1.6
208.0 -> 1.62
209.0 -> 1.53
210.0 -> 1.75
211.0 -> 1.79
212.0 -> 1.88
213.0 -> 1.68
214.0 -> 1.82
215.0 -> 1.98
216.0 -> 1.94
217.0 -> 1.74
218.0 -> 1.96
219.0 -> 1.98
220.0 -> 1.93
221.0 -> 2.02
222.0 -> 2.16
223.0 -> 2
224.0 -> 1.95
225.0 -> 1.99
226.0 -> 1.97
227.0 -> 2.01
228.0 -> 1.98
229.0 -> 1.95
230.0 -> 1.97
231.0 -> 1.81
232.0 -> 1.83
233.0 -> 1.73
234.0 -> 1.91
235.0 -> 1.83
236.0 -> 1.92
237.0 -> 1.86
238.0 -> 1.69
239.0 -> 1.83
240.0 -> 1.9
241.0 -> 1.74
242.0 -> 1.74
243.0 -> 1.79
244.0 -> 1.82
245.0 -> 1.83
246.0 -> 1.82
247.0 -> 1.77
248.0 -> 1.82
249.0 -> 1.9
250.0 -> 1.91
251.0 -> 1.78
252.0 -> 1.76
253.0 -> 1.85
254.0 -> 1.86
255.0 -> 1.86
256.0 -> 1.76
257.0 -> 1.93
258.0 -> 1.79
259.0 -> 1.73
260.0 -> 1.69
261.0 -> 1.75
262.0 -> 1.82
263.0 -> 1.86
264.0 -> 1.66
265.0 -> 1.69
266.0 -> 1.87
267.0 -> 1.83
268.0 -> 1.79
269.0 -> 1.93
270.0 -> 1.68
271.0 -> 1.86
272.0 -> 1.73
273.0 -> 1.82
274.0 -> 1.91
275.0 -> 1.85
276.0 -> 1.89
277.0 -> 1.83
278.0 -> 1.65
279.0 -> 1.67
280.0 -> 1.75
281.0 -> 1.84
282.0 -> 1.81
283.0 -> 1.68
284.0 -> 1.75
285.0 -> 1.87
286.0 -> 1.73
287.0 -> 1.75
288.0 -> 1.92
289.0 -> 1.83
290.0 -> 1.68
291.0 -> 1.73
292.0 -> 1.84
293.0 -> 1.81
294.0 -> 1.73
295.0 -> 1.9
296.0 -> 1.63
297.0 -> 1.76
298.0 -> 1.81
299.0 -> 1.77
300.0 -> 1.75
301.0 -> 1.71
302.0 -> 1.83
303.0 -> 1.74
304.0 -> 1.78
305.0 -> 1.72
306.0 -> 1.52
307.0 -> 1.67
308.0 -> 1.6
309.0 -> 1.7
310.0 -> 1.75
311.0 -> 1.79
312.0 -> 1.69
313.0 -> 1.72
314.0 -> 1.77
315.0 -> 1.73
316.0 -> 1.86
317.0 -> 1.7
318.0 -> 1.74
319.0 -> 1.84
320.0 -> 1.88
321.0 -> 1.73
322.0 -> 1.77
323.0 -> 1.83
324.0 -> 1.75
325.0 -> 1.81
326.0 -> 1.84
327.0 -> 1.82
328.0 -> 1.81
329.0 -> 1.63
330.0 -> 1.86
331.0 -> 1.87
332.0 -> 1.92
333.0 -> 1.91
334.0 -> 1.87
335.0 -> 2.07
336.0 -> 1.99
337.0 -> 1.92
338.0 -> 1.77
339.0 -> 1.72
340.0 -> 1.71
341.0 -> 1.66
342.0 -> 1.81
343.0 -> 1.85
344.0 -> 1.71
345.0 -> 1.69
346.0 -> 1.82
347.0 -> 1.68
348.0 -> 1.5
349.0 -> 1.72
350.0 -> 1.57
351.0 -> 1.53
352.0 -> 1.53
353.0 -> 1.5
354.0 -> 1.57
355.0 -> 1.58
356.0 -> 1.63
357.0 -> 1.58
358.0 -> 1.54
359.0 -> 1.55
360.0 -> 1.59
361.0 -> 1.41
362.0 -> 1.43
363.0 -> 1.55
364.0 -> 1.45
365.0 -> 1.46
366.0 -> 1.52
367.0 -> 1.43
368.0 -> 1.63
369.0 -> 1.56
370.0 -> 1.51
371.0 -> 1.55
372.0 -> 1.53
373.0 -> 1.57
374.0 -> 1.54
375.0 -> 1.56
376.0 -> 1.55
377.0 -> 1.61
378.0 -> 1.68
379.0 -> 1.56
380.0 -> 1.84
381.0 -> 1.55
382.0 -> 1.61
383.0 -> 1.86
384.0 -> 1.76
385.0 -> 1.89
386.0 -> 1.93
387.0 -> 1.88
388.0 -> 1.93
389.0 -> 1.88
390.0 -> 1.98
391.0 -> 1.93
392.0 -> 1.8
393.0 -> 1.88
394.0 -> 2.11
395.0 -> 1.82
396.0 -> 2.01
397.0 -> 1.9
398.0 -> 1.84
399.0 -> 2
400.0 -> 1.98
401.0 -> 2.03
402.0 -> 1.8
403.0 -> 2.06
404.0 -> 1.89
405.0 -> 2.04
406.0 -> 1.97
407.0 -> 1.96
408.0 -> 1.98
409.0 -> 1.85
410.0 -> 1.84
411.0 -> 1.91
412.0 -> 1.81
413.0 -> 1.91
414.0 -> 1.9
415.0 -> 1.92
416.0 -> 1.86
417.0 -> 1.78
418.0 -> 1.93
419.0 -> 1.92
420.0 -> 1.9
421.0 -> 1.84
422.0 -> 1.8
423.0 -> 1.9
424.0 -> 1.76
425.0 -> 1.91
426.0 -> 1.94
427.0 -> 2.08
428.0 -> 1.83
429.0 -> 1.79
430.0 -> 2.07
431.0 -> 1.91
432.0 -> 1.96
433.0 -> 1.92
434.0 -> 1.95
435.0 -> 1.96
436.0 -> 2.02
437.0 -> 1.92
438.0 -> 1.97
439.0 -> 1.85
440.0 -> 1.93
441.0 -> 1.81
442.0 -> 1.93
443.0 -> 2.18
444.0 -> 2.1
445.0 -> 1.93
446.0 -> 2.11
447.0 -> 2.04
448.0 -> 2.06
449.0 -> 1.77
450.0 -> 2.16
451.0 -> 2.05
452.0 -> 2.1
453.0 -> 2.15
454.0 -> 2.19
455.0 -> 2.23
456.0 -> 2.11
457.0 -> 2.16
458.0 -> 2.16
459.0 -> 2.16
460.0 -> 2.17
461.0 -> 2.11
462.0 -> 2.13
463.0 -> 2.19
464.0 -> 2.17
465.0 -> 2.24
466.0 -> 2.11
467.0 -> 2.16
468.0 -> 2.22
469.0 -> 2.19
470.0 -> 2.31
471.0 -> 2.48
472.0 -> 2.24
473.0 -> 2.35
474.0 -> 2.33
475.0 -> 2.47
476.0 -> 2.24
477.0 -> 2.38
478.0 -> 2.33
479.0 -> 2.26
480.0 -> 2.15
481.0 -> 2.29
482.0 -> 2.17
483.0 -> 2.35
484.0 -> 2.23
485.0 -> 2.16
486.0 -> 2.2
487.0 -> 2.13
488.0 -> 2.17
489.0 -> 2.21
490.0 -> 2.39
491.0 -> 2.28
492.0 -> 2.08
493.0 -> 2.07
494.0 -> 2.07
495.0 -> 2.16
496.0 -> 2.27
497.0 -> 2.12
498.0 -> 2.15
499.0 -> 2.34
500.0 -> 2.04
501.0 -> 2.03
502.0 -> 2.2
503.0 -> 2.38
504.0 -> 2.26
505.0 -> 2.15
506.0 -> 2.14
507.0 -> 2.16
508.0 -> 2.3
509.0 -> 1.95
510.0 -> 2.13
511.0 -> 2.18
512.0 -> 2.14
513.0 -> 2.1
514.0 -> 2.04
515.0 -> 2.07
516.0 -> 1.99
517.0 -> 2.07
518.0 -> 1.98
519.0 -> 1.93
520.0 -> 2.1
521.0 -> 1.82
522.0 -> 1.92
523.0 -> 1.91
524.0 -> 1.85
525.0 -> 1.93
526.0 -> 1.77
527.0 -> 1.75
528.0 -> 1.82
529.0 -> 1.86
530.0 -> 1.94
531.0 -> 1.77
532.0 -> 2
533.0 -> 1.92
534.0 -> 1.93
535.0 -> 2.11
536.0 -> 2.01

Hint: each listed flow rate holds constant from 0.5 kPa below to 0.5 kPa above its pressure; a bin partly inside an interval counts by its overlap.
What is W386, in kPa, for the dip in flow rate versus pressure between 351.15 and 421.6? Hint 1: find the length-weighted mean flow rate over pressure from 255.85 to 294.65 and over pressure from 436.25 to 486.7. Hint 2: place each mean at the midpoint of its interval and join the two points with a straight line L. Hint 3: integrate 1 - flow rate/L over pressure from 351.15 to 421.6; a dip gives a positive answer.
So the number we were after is 9.0 kPa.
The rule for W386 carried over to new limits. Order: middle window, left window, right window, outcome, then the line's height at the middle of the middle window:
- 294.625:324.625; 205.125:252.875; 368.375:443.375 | 1.6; 1.85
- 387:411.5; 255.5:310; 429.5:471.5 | 0.7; 1.99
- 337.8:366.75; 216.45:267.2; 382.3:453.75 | 4.6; 1.9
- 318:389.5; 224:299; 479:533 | 8.4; 1.92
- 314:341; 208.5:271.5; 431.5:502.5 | 2.0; 1.96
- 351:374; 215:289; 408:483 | 5.1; 1.96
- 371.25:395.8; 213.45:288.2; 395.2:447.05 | 1.9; 1.91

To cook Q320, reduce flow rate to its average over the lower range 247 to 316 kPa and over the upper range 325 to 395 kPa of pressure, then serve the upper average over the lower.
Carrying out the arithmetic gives 0.96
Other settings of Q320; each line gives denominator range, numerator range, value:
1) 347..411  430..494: 1.24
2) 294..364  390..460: 1.14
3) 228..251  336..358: 0.91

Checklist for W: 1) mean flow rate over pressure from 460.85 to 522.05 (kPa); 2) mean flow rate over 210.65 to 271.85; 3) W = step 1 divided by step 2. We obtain 1.18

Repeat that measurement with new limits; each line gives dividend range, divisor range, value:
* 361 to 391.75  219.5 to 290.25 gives 0.90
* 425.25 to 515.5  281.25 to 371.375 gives 1.24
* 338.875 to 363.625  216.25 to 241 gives 0.85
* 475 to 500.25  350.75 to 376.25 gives 1.45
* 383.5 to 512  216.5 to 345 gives 1.14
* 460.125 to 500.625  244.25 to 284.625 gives 1.23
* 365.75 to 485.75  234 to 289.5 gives 1.09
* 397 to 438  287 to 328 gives 1.09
